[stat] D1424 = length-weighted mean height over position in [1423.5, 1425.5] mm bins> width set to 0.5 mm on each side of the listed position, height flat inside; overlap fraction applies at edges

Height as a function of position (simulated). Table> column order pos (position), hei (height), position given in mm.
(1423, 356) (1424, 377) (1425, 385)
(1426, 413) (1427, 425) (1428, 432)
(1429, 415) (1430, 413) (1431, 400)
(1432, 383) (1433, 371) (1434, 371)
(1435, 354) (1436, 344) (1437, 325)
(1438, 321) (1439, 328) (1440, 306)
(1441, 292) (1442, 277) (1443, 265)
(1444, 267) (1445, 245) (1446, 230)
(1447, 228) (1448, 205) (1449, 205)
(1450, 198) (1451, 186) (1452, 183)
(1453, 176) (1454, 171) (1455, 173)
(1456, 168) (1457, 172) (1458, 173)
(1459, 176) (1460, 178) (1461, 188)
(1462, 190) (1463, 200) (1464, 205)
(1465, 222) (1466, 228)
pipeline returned 381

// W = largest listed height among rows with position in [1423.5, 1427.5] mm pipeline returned 425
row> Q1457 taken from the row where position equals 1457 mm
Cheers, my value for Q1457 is 172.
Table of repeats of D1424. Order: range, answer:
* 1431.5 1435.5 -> 370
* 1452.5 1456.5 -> 172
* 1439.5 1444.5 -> 281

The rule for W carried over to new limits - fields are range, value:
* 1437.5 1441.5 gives 328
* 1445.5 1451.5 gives 230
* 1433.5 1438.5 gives 371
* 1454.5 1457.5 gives 173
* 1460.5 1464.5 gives 205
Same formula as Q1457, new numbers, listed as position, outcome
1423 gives 356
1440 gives 306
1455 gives 173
